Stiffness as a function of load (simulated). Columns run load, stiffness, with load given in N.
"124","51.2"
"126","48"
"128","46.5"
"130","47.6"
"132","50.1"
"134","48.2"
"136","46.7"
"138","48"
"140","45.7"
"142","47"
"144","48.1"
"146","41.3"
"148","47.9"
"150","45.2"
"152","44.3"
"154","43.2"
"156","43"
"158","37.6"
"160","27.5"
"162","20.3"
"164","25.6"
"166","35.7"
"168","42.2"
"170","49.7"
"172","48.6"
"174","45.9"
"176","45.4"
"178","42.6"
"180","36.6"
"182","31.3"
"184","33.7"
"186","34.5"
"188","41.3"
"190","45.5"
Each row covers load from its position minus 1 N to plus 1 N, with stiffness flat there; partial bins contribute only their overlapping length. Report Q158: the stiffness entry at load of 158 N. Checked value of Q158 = 37.6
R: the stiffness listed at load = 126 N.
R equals 48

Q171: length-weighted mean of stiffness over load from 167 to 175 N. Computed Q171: 46.6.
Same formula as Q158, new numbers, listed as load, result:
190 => 45.5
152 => 44.3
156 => 43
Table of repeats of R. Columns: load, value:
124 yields 51.2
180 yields 36.6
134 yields 48.2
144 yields 48.1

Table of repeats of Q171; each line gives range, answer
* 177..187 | 35.7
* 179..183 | 34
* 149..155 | 44.2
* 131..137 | 48.3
